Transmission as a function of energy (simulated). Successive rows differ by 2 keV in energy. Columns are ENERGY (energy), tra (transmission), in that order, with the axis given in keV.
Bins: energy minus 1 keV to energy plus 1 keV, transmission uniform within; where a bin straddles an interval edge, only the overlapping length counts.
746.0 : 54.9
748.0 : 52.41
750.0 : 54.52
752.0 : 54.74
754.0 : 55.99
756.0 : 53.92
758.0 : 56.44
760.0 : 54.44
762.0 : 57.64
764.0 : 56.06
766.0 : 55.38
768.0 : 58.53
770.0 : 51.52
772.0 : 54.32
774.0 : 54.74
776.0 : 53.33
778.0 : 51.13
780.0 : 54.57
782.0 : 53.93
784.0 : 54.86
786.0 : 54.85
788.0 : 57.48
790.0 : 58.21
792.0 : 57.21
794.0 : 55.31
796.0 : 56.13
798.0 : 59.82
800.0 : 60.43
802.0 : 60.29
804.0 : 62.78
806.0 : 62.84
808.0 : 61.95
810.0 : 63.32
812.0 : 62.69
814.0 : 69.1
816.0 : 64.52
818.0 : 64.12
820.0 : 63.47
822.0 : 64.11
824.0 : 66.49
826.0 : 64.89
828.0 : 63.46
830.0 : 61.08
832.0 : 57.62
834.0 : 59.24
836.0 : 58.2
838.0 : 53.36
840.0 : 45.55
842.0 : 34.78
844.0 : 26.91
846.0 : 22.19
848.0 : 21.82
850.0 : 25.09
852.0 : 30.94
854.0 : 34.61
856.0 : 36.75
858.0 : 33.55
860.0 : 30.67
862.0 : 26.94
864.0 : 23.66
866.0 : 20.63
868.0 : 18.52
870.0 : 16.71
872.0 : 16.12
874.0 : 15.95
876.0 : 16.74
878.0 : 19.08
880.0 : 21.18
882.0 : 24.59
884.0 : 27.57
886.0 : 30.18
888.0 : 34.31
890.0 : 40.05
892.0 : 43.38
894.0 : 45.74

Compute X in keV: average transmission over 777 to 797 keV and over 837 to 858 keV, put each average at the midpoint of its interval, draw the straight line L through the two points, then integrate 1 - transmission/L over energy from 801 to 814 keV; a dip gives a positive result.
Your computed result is -4.10 keV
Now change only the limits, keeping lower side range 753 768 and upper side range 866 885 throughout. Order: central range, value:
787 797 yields -2.37 keV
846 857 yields -0.87 keV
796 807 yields -4.57 keV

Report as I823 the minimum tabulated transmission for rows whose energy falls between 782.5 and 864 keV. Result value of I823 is 21.82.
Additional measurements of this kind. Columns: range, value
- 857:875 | 15.95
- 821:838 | 53.36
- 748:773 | 51.52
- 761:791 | 51.13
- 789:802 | 55.31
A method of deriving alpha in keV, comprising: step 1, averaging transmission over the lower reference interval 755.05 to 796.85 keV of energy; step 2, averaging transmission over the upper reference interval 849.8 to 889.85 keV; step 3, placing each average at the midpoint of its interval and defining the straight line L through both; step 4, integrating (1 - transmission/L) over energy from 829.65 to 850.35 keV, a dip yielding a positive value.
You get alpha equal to -4.0 keV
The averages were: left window 55.2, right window 25.5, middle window 42.3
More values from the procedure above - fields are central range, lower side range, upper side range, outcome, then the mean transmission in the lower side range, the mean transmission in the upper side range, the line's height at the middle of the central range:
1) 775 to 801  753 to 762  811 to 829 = 1.8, 55.5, 64.8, 60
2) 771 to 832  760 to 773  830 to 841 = -4.7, 55.5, 55.4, 55.4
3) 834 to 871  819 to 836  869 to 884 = 8.0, 62.3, 19.2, 40.3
